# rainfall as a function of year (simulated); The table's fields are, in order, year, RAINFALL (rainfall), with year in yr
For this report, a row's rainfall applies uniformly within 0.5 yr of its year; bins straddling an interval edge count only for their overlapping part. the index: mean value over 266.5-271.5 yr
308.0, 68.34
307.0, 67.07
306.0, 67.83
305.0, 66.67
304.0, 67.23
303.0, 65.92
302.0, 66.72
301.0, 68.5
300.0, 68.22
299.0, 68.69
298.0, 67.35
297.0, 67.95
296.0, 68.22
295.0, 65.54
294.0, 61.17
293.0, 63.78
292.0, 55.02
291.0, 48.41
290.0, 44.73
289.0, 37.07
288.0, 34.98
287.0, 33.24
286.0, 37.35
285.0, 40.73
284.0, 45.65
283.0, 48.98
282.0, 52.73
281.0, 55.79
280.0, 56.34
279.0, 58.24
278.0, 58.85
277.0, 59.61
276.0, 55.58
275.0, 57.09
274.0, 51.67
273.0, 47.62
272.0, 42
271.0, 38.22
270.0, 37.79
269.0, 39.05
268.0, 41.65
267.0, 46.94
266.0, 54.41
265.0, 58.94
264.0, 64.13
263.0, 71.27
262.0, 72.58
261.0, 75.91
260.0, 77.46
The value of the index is 40.7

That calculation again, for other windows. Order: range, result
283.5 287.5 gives 39.2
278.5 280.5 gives 57.3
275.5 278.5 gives 58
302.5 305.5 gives 66.6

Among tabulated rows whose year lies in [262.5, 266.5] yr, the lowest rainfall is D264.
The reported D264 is 54.41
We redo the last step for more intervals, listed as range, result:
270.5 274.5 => 38.22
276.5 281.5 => 55.79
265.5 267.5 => 46.94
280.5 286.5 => 37.35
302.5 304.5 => 65.92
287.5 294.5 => 34.98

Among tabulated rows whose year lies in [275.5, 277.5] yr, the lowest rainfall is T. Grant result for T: 55.58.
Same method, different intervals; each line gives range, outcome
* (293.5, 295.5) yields 61.17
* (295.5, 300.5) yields 67.35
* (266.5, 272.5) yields 37.79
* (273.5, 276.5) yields 51.67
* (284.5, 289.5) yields 33.24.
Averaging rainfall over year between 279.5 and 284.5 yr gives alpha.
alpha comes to 51.9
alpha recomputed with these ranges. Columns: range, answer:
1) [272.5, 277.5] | 54.3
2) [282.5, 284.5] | 47.3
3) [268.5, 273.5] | 40.9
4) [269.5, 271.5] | 38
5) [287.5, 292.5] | 44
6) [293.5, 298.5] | 66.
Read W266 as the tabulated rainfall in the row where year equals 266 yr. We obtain 54.41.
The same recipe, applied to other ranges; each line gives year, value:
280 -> 56.34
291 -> 48.41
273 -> 47.62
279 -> 58.24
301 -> 68.5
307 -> 67.07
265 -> 58.94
